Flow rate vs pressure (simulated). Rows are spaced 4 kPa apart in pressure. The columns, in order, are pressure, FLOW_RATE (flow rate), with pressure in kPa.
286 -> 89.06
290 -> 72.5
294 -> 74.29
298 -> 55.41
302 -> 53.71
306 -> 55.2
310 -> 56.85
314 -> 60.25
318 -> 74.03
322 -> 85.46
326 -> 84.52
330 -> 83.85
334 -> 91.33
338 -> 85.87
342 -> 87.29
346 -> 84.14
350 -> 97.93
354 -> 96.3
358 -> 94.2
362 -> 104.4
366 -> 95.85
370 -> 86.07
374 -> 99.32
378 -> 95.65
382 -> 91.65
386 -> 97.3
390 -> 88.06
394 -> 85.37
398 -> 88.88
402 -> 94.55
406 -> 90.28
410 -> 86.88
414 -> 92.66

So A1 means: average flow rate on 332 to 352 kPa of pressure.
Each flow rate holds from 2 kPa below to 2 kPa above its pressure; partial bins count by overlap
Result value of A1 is 89.3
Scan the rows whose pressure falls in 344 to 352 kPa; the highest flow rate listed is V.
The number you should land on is 97.93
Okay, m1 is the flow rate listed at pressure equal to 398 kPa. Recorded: 88.88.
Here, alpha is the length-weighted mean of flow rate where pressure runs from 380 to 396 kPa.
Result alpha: 90.6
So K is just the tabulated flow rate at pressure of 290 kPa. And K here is 72.5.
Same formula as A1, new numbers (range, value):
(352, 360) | 95.2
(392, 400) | 87.1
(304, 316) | 57.4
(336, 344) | 86.6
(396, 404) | 91.7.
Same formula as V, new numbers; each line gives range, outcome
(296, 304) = 55.41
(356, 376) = 104.4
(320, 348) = 91.33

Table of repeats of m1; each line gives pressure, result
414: 92.66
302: 53.71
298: 55.41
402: 94.55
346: 84.14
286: 89.06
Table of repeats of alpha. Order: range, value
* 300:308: 54.5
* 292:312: 59.1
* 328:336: 87.6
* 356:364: 99.3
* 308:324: 69.1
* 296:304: 54.6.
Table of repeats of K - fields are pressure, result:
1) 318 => 74.03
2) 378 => 95.65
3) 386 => 97.3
